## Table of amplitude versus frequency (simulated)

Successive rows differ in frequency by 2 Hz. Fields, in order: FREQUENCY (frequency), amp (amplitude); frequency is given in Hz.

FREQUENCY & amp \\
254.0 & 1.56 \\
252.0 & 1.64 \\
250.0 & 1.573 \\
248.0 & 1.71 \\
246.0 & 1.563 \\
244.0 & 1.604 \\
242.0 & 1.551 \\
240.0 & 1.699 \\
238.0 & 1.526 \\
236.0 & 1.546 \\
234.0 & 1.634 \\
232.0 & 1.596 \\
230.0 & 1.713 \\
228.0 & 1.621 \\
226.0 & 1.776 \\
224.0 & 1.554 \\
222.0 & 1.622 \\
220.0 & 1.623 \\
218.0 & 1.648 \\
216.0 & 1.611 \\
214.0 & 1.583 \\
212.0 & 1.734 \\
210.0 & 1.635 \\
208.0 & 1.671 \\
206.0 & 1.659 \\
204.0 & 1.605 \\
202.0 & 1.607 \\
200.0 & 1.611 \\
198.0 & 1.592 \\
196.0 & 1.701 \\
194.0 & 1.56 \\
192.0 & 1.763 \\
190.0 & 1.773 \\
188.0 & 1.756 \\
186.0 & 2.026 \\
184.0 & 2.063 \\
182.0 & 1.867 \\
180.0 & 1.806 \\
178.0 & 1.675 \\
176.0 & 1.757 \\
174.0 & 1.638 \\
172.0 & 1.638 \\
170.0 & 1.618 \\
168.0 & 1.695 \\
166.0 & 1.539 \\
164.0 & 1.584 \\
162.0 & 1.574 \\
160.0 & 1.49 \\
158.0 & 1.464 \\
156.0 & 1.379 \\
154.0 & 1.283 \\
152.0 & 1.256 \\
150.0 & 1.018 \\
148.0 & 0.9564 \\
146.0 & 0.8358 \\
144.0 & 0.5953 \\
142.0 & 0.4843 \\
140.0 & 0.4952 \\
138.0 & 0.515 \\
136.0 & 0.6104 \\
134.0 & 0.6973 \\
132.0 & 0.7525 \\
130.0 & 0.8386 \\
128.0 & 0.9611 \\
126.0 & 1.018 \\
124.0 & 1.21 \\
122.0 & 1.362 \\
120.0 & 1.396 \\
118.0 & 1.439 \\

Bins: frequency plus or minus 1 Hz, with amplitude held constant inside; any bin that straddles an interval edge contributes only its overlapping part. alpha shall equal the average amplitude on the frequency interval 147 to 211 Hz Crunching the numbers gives 1.6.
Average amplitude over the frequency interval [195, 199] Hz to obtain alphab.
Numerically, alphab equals 1.65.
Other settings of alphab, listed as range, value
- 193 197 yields 1.63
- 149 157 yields 1.23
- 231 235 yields 1.61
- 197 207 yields 1.61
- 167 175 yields 1.65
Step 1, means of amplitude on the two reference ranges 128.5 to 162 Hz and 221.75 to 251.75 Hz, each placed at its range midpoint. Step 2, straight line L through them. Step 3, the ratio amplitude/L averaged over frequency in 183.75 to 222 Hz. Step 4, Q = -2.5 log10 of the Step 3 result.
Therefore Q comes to -0.235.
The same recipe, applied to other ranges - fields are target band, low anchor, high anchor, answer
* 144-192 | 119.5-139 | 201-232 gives -0.22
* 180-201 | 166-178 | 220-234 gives -0.08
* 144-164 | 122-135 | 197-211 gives -0.04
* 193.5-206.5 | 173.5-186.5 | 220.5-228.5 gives 0.08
